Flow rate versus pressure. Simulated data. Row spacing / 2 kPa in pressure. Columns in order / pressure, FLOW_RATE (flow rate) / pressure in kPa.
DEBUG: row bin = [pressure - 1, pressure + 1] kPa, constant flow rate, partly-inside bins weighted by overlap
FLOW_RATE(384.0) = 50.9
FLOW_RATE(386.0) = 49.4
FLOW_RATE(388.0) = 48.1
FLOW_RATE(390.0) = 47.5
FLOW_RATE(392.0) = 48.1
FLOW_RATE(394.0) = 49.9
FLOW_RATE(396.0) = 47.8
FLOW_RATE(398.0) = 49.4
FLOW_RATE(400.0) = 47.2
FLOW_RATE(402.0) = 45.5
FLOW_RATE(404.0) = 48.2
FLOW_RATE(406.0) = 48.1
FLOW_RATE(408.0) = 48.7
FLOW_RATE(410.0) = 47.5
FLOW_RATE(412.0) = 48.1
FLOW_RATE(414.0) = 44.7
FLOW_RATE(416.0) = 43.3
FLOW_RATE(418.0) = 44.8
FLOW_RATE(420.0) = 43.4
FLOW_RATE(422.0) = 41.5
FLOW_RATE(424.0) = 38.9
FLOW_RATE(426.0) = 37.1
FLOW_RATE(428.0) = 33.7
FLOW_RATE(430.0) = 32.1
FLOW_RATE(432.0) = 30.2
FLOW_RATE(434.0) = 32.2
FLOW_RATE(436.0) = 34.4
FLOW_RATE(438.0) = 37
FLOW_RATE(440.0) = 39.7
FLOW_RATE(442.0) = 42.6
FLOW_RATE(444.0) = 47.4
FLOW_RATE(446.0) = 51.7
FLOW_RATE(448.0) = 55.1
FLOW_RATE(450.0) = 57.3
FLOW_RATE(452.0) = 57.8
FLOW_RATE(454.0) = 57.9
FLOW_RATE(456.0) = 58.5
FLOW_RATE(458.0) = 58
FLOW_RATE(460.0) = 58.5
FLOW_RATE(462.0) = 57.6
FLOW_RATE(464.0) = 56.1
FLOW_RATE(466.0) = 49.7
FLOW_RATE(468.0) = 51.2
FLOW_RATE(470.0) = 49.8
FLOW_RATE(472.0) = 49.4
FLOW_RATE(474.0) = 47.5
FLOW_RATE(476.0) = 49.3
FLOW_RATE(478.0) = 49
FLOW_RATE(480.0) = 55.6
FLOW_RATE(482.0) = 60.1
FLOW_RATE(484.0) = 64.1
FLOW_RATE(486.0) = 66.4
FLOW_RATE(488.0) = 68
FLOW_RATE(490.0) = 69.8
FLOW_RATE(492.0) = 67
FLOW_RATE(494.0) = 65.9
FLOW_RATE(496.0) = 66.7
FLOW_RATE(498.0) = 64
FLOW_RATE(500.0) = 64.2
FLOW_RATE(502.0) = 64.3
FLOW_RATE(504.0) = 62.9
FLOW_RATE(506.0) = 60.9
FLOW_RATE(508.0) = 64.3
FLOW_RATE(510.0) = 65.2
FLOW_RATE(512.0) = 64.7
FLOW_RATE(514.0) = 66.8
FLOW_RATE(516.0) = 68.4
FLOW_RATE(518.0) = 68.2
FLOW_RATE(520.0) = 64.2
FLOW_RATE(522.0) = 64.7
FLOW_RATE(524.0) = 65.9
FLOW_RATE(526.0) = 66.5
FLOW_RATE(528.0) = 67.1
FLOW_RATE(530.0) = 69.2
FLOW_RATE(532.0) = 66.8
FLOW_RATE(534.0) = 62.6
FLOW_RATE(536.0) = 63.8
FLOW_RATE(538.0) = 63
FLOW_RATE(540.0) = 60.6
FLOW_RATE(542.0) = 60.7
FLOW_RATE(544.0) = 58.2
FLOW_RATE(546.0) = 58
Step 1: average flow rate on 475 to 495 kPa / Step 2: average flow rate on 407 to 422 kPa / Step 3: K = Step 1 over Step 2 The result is 1.4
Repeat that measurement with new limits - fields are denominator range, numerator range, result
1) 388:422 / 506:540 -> 1.40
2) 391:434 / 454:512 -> 1.37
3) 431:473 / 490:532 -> 1.34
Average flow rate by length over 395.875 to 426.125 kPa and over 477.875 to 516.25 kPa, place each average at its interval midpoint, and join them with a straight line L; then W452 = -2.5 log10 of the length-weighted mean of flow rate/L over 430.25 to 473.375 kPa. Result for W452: 0.12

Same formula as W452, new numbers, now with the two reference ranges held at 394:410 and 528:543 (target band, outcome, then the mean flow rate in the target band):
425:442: 0.424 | 35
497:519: -0.072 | 64.9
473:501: -0.054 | 61.3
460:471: 0.043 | 53.4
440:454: 0.039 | 51.5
